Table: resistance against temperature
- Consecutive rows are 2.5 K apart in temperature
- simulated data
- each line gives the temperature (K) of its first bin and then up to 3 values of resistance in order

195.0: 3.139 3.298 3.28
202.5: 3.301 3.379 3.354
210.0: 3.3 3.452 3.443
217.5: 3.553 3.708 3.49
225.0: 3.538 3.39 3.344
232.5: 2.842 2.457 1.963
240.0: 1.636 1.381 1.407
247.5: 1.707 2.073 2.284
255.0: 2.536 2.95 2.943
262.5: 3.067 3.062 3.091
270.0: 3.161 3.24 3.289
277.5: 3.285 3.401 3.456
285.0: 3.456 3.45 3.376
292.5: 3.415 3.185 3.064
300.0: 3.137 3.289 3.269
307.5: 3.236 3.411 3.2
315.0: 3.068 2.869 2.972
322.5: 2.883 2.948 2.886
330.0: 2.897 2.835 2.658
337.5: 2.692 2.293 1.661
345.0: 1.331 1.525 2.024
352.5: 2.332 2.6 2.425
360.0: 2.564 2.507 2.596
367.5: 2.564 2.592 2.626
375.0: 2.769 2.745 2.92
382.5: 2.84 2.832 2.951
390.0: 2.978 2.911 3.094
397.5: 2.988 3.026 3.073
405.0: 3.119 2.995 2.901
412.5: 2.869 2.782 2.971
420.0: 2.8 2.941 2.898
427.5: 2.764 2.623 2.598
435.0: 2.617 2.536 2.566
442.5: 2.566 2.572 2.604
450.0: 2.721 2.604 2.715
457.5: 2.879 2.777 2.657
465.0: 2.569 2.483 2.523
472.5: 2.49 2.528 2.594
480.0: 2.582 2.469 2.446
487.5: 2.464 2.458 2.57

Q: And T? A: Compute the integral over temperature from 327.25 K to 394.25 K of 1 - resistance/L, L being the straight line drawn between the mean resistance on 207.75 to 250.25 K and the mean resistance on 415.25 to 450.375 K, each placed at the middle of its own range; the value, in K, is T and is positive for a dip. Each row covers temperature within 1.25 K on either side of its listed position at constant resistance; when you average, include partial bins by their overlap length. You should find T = 4.6 K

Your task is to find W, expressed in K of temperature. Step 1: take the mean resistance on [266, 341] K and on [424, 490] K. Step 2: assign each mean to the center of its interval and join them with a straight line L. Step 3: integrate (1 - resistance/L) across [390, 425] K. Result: -2.37 K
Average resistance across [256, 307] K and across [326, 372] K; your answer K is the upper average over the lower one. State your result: 0.7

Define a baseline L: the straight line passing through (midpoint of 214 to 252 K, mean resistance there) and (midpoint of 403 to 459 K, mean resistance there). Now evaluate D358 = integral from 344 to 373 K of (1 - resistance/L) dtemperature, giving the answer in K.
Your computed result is 4.4 K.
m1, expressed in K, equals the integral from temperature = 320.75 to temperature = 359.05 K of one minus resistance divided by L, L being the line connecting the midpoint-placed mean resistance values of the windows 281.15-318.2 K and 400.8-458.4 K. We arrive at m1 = 8.7 K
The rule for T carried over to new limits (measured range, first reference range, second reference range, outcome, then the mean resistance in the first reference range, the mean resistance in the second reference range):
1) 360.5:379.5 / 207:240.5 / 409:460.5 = 1.42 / 3.13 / 2.73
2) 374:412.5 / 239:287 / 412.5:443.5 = -3.01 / 2.72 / 2.73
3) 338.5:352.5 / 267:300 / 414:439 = 5.61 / 3.3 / 2.75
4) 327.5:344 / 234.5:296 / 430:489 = 1.16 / 2.77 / 2.59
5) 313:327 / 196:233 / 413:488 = 0.45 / 3.39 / 2.65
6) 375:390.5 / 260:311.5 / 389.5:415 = 0.85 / 3.26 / 2.99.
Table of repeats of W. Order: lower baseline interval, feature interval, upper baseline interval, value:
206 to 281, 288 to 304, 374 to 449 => -2.2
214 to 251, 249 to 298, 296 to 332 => -3.7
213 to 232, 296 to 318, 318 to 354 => -3.9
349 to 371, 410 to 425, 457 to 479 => -2.0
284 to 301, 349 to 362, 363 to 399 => 2.4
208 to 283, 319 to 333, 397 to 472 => -0.4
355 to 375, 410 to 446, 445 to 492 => -2.1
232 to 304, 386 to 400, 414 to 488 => -1.5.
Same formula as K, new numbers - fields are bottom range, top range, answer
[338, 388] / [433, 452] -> 1.07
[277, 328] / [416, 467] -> 0.84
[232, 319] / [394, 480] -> 0.95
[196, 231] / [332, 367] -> 0.67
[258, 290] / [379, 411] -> 0.92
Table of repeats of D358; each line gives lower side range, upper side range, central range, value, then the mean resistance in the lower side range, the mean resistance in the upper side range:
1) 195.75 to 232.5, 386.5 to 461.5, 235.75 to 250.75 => 7.27 K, 3.39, 2.81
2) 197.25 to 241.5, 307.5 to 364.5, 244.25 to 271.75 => 3.20 K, 3.14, 2.59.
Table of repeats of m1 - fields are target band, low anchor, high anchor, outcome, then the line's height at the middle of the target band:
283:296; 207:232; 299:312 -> -0.3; 3.3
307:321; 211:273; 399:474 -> -1.8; 2.77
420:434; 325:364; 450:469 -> -1.0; 2.59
